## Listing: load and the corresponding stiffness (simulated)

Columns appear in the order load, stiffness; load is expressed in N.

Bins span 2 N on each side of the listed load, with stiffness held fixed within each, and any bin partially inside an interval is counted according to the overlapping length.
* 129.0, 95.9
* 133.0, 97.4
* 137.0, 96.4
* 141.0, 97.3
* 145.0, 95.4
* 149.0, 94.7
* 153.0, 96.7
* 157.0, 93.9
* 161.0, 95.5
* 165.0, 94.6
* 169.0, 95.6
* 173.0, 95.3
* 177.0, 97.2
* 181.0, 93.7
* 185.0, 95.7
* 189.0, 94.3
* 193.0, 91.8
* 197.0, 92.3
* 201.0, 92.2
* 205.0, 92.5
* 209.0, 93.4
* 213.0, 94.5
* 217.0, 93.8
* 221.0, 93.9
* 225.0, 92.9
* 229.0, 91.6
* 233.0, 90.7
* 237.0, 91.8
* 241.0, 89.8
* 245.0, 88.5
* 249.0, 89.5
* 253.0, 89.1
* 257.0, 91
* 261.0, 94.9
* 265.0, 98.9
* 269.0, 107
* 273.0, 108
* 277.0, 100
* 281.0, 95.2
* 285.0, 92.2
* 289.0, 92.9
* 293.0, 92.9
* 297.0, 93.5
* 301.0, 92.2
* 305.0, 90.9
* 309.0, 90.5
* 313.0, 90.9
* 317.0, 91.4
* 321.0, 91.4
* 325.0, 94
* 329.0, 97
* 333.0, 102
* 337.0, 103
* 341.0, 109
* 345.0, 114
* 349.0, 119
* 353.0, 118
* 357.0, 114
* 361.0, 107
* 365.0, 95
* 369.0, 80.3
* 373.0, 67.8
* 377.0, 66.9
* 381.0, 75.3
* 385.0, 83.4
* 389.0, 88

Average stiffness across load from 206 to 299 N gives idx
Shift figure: 94.2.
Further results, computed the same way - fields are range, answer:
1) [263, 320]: 95.4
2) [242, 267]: 91.9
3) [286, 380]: 96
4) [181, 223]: 93.5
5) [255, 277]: 100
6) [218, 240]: 92.1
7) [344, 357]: 117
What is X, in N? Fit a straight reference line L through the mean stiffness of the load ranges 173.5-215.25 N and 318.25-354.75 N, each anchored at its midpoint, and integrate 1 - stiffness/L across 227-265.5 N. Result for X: 2.6 N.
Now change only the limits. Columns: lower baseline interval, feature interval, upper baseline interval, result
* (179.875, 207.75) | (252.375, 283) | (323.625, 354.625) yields 0.6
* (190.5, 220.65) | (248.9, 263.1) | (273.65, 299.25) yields 0.4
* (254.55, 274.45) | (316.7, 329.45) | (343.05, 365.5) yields 1.7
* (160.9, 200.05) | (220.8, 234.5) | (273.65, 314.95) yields 0.3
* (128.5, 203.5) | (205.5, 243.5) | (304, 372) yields 1.7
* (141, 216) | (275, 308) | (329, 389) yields 0.7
